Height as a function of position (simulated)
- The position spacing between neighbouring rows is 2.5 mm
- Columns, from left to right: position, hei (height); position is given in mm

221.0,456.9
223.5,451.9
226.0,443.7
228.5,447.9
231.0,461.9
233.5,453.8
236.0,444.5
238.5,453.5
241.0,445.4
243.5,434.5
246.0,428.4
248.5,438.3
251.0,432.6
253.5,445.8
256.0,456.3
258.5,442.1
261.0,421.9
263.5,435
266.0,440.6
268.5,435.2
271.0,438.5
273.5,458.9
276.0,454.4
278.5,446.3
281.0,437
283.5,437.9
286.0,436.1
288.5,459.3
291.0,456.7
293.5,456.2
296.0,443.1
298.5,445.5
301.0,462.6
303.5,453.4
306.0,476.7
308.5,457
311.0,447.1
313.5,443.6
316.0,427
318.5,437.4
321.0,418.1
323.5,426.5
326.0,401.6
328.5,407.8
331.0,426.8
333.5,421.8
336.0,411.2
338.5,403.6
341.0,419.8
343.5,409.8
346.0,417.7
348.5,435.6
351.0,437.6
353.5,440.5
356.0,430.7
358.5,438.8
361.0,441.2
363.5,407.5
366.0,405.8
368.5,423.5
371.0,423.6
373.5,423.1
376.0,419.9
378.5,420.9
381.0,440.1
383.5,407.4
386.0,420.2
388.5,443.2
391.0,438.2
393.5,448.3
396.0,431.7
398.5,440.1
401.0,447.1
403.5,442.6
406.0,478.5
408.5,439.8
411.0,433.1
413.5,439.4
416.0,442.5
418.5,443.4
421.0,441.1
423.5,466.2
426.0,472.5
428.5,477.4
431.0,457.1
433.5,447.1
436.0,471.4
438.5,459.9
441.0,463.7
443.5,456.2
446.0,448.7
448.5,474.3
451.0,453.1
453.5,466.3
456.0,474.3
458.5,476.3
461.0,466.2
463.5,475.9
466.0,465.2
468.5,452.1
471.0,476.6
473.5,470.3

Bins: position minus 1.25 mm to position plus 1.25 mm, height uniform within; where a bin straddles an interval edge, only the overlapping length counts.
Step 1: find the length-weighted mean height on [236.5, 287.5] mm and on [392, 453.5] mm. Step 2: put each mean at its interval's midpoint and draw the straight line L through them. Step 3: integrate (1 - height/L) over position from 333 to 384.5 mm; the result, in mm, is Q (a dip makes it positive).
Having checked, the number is 2.93 mm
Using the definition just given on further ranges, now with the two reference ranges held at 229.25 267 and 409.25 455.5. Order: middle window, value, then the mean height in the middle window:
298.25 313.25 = -0.34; 457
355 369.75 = 0.87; 424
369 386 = 1.12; 422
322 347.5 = 1.94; 415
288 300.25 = -0.17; 452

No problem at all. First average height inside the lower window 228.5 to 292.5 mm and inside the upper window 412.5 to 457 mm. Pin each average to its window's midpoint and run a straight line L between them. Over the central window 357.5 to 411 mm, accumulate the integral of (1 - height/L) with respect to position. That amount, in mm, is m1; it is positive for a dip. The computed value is 2.6 mm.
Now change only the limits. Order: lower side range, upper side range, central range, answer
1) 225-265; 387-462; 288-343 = 1.4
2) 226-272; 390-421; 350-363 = 0.2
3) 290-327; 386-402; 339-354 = 0.6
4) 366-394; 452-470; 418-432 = -0.3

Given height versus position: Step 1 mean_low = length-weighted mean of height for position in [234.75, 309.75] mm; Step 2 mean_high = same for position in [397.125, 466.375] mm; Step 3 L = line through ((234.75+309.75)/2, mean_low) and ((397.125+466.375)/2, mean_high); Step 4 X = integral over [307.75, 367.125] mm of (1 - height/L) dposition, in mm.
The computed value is 3.33 mm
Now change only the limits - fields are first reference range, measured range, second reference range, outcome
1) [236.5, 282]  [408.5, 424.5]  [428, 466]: 0.6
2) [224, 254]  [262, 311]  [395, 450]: -0.2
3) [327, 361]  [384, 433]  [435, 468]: 0.2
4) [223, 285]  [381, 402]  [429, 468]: 1.1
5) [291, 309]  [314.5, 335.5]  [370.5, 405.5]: 1.4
